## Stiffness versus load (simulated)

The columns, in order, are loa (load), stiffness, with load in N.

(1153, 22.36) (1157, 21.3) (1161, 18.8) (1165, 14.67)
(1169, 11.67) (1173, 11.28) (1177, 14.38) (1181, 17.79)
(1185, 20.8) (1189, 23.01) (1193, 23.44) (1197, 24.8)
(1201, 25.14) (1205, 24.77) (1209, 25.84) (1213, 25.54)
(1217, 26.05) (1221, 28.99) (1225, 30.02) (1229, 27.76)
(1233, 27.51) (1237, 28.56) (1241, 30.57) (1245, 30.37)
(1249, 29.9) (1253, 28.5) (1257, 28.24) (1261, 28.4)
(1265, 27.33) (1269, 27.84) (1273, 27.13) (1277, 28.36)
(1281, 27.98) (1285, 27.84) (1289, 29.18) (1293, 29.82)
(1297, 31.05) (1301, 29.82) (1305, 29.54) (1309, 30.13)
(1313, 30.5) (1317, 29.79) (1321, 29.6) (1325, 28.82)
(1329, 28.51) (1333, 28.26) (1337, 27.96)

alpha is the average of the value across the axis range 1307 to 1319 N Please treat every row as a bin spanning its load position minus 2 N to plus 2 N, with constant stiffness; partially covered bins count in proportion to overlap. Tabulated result 30.1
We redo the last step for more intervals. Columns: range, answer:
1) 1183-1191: 21.9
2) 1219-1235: 28.6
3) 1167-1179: 12.4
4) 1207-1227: 27.3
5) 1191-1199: 24.1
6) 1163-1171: 13.2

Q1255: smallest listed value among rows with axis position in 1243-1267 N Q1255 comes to 27.33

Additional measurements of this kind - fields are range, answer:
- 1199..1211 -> 24.77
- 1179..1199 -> 17.79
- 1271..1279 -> 27.13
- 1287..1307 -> 29.18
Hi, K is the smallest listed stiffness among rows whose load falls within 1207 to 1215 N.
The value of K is 25.54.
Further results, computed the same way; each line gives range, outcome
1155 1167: 14.67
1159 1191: 11.28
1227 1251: 27.51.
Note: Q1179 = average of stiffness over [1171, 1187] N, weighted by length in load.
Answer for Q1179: 16.1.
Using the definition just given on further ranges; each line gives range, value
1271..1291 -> 28.1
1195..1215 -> 25.2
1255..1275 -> 27.8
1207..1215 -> 25.7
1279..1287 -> 27.9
